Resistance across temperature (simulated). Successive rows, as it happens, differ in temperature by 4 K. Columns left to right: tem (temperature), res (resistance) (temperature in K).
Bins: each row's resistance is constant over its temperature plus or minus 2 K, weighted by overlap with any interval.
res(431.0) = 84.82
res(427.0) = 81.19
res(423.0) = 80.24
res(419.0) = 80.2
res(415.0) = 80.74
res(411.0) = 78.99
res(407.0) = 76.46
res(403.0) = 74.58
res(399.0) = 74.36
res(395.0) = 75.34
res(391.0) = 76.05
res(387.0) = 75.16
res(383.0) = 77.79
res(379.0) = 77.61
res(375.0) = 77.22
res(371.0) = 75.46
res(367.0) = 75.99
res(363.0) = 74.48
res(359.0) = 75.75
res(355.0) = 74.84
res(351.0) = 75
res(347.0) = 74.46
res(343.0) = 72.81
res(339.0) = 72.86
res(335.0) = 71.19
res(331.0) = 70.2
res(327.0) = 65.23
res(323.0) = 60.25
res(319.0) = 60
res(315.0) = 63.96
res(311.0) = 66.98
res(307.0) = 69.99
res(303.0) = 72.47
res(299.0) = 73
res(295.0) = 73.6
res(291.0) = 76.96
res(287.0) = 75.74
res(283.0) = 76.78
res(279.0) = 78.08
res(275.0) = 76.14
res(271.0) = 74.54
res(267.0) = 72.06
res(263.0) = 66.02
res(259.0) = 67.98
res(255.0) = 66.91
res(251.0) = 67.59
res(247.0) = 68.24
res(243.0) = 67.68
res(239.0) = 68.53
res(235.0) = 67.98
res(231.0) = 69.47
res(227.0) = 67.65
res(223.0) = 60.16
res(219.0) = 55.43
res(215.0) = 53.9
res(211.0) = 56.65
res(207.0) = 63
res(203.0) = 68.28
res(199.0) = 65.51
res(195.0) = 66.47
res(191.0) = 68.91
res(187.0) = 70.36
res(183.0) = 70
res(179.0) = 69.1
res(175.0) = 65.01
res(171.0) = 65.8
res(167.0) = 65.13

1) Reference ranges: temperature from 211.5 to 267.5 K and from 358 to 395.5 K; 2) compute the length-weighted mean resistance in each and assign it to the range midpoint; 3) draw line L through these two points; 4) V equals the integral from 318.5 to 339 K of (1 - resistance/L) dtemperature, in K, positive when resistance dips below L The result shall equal 1.7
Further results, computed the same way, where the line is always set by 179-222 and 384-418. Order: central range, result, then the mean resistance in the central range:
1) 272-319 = -1.76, 72.5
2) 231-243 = -0.37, 68.4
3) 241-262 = -0.12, 67.6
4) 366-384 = -0.44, 76.8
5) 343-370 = -0.41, 74.9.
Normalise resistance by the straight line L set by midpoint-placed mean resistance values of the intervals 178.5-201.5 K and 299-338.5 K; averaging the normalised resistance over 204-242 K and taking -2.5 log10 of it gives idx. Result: 0.09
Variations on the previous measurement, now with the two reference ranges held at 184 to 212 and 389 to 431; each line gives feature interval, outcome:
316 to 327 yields 0.19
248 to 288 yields -0.03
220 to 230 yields 0.07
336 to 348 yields 0.02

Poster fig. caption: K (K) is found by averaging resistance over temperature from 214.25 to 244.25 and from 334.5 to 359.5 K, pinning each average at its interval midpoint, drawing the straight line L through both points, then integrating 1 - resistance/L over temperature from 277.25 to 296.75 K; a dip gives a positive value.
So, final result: -2.1 K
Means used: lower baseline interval 64.2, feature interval 76.2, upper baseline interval 73.9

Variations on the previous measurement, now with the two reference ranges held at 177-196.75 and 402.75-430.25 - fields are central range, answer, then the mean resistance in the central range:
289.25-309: 0.3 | 73.2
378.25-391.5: 0.2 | 76.6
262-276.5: 0.1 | 72.5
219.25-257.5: 2.5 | 66.6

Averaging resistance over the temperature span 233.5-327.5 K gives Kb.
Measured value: 69.9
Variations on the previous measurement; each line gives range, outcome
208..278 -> 66.4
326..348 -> 71.2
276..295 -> 76.5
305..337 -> 66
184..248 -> 64.9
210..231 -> 59.9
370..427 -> 77.3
